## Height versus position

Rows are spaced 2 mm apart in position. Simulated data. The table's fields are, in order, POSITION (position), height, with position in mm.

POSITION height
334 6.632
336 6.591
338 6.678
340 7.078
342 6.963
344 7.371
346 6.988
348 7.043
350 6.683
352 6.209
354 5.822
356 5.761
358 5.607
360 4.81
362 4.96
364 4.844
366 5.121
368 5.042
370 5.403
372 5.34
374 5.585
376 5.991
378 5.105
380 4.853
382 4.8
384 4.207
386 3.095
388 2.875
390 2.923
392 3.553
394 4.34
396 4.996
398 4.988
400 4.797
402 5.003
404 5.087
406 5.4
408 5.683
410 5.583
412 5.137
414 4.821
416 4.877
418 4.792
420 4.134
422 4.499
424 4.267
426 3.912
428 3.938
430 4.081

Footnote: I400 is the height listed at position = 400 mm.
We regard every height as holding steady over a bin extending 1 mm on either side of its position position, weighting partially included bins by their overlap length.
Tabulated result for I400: 4.797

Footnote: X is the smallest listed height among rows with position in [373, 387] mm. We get 3.095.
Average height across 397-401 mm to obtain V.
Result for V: 4.89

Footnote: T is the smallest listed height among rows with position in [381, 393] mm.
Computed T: 2.875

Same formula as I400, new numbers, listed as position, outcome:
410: 5.583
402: 5.003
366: 5.121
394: 4.34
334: 6.632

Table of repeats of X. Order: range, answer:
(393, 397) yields 4.34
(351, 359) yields 5.607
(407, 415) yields 4.821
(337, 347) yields 6.678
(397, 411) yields 4.797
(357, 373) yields 4.81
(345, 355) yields 5.822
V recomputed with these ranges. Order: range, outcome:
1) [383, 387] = 3.65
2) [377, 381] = 4.98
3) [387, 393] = 3.12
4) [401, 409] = 5.29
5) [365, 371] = 5.19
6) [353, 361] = 5.5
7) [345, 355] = 6.55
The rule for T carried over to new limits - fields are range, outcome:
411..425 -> 4.134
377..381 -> 4.853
